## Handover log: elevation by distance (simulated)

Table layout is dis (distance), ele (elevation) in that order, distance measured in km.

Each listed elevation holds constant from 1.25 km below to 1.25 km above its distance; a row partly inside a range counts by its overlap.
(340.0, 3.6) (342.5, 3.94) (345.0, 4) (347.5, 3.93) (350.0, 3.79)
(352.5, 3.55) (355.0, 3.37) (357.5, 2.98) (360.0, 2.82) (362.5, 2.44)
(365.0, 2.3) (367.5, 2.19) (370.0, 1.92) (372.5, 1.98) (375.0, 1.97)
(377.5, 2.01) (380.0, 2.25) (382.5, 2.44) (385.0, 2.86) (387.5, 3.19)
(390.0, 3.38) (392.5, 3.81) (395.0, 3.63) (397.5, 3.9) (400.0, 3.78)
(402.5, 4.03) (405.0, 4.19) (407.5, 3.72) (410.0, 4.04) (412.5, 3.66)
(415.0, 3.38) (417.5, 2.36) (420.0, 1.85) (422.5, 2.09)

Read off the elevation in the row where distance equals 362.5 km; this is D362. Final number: 2.44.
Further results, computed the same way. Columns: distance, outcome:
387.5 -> 3.19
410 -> 4.04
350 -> 3.79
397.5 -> 3.9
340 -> 3.6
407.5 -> 3.72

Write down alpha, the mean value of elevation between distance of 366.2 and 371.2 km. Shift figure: 2.06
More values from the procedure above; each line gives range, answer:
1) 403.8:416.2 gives 3.8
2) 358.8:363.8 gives 2.62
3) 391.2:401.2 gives 3.78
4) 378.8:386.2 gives 2.52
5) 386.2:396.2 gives 3.5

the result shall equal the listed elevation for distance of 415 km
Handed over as 3.38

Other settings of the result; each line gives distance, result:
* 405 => 4.19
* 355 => 3.37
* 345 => 4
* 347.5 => 3.93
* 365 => 2.3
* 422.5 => 2.09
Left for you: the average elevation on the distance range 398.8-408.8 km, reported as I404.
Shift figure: 3.93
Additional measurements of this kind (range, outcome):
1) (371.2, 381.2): 2.05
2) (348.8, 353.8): 3.67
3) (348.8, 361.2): 3.3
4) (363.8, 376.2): 2.07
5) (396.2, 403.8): 3.9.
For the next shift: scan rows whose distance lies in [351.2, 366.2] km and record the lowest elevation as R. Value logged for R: 2.3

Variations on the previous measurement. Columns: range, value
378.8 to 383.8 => 2.25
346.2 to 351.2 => 3.79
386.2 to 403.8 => 3.19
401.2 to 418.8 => 2.36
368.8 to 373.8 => 1.92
